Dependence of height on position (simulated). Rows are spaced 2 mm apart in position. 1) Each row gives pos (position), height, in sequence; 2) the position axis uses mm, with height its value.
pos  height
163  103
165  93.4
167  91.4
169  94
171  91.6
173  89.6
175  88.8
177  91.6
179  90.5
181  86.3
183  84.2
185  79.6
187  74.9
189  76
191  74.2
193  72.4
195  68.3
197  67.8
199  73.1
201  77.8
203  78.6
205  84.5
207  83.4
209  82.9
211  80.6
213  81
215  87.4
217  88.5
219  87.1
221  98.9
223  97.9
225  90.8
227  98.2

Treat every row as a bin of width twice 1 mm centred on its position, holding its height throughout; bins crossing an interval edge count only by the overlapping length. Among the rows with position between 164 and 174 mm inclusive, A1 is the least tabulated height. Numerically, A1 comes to 89.6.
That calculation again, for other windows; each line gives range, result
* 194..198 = 67.8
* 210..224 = 80.6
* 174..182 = 86.3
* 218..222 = 87.1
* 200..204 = 77.8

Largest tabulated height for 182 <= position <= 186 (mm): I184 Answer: 84.2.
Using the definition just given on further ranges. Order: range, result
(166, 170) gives 94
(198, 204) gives 78.6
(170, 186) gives 91.6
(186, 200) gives 76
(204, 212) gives 84.5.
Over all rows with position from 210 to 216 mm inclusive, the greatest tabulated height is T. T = 87.4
